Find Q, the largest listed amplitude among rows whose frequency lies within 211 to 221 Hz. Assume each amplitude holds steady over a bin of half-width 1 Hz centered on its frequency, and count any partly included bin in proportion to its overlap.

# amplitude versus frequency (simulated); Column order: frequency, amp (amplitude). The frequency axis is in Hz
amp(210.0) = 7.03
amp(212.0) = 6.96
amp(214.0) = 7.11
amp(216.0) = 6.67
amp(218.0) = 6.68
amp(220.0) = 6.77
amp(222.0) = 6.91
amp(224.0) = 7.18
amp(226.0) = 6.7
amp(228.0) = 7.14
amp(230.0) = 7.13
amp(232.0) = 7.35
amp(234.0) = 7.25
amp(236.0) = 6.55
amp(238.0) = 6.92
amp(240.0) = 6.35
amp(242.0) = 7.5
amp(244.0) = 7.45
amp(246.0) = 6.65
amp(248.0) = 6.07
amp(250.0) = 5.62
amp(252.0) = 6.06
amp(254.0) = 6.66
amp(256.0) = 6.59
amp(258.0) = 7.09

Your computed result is 7.11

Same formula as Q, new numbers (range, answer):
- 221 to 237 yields 7.35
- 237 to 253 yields 7.5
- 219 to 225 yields 7.18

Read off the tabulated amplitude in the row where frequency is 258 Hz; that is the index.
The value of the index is 7.09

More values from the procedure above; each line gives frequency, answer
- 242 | 7.5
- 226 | 6.7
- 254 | 6.66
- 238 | 6.92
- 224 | 7.18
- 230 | 7.13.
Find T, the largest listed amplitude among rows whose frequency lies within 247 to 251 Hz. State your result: 6.07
